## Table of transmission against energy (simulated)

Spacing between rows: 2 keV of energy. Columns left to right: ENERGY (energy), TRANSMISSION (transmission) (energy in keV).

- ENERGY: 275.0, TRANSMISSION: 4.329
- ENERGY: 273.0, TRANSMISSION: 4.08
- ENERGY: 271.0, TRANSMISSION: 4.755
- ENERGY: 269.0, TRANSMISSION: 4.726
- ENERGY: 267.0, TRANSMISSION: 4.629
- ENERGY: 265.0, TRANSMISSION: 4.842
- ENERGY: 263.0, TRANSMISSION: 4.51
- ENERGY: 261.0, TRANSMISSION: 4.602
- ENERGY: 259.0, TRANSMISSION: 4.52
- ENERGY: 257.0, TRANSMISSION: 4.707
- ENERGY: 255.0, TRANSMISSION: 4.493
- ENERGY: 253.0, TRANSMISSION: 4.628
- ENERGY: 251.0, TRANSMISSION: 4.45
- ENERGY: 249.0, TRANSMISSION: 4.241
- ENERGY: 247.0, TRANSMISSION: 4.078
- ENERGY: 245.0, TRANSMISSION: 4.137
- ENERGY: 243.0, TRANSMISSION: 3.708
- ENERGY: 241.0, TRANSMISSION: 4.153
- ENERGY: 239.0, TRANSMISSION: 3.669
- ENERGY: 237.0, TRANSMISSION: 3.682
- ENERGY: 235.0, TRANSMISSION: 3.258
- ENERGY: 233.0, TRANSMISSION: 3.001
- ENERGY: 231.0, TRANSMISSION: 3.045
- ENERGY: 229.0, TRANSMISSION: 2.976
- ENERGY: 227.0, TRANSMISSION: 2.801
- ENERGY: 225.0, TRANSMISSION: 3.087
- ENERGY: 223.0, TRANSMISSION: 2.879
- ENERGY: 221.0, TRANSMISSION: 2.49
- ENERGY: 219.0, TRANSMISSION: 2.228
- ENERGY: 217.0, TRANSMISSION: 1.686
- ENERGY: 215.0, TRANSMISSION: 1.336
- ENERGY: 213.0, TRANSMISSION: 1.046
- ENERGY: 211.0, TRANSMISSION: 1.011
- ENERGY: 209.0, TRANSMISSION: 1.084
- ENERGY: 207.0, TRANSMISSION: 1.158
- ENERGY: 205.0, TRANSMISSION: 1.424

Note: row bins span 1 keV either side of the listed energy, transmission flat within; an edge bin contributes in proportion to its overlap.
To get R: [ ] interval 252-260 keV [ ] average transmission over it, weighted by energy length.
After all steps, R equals 4.59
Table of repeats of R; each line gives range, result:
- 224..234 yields 2.98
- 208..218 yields 1.23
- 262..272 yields 4.69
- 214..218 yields 1.51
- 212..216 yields 1.19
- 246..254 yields 4.35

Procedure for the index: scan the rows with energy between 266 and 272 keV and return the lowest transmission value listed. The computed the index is 4.629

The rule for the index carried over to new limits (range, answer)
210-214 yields 1.011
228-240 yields 2.976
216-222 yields 1.686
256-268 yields 4.51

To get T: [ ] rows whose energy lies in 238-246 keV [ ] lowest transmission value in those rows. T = 3.669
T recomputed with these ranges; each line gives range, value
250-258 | 4.45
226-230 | 2.801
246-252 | 4.078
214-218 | 1.336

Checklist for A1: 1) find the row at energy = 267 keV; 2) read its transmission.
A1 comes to 4.629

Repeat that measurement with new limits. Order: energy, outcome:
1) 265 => 4.842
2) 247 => 4.078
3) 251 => 4.45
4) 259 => 4.52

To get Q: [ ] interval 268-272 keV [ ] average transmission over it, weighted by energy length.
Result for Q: 4.74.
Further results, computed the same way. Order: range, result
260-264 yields 4.56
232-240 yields 3.4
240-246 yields 4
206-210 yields 1.12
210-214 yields 1.03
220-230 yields 2.85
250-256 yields 4.52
